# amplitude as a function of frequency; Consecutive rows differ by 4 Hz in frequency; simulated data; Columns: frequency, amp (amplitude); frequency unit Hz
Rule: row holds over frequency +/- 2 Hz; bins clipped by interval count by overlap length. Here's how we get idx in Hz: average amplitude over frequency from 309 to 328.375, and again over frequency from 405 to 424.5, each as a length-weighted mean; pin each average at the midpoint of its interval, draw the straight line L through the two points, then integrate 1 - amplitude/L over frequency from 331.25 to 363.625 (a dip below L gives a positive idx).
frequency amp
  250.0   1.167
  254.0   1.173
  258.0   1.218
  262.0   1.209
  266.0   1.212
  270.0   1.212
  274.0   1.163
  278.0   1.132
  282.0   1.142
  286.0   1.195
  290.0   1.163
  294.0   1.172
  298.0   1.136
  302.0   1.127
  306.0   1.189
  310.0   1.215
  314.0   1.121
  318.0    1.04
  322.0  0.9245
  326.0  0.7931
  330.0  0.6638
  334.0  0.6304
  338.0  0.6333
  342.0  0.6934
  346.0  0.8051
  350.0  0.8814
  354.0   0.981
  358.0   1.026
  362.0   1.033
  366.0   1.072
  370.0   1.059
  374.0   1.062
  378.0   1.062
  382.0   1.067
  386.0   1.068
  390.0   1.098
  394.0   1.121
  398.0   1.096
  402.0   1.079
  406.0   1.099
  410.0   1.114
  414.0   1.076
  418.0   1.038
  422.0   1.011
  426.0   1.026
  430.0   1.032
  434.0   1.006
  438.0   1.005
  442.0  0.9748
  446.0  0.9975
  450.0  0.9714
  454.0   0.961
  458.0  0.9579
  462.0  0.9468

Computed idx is 6.1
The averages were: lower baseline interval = 1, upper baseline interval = 1.06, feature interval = 0.829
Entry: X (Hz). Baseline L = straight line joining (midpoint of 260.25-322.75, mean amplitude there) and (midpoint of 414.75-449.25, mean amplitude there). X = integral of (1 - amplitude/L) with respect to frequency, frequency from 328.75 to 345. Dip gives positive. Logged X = 6.5 Hz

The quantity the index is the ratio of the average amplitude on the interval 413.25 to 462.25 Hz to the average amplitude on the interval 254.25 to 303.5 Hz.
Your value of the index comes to 0.9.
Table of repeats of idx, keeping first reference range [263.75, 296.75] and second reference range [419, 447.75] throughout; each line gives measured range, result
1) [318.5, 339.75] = 7.0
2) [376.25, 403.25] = -0.8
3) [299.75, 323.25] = 0.6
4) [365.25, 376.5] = 0.1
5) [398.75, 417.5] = -0.9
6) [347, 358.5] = 1.6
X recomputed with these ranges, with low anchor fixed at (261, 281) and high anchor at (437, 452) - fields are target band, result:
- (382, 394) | -0.4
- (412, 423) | -0.3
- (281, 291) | 0.0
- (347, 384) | 1.8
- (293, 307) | 0.0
